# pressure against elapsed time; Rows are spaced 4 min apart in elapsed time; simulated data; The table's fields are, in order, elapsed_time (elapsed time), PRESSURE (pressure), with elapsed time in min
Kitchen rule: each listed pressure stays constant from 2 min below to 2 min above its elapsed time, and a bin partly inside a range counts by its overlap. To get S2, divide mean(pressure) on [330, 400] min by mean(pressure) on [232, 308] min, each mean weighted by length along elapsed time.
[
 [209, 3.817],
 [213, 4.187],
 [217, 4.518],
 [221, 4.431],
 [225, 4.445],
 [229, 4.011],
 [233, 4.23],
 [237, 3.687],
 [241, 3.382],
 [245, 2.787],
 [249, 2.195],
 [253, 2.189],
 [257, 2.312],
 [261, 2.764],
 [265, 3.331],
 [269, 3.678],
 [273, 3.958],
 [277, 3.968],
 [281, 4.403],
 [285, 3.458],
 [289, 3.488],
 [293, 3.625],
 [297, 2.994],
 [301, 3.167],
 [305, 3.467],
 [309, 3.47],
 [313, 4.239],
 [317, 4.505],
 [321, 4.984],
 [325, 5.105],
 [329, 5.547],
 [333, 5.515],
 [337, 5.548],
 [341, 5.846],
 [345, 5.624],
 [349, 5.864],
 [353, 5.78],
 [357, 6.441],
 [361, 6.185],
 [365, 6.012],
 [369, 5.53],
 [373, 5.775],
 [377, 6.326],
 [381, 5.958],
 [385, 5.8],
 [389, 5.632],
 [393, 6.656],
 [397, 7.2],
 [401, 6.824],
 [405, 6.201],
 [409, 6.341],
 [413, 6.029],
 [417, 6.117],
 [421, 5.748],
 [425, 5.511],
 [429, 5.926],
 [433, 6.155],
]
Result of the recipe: 1.81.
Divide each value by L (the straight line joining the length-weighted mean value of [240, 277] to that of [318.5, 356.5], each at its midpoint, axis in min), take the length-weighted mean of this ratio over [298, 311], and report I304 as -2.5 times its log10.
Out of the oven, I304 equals 0.32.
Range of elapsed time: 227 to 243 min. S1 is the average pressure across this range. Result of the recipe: 3.83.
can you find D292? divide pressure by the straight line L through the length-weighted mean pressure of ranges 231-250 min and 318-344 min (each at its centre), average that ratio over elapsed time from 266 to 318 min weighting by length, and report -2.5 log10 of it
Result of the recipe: 0.20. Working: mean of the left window 3.31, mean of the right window 5.4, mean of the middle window 3.7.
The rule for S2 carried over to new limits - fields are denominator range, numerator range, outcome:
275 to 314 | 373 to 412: 1.74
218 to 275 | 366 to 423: 1.81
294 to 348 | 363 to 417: 1.34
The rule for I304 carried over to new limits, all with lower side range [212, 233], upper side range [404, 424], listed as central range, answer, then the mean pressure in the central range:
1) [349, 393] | -0.06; 5.97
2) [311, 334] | 0.06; 4.96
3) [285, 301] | 0.42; 3.35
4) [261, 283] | 0.26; 3.77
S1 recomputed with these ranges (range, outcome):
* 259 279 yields 3.54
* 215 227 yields 4.46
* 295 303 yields 3.08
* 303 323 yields 4.13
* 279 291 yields 3.78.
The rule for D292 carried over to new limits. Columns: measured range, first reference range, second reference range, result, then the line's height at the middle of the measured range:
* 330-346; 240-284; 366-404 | -0.12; 5.04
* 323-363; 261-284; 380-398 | -0.10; 5.24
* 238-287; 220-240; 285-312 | 0.17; 3.78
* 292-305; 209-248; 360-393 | 0.43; 4.87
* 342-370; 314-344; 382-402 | -0.04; 5.74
